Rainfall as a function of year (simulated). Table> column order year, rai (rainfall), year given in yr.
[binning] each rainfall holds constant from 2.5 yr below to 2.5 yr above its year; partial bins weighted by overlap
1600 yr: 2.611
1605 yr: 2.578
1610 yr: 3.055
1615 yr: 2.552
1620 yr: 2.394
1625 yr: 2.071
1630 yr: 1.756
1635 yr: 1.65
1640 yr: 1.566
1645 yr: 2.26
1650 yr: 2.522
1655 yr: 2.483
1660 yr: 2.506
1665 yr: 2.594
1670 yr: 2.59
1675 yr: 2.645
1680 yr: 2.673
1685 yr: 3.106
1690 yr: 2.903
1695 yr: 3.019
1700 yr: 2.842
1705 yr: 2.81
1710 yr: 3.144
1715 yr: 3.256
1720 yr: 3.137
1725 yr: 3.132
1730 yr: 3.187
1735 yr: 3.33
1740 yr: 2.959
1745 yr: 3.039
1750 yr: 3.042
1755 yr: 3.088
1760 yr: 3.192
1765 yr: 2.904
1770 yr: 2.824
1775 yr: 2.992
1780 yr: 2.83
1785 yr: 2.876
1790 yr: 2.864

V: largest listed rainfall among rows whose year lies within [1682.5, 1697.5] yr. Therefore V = 3.106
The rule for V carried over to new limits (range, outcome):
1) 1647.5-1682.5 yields 2.673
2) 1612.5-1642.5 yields 2.552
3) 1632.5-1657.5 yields 2.522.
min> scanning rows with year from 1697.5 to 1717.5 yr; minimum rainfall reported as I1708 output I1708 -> 2.81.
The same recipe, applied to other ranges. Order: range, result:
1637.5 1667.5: 1.566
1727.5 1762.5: 2.959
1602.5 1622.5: 2.394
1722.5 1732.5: 3.132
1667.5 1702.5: 2.59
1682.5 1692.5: 2.903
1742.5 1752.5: 3.039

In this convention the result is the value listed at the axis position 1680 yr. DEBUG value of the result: 2.673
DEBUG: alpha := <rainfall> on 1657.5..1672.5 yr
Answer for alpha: 2.56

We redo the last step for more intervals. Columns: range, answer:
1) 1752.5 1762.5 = 3.14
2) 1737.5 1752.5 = 3.01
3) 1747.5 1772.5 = 3.01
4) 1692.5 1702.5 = 2.93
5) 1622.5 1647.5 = 1.86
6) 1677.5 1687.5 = 2.89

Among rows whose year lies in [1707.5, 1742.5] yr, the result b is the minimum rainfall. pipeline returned 2.959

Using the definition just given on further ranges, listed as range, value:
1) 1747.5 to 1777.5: 2.824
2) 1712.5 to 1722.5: 3.137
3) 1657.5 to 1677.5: 2.506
